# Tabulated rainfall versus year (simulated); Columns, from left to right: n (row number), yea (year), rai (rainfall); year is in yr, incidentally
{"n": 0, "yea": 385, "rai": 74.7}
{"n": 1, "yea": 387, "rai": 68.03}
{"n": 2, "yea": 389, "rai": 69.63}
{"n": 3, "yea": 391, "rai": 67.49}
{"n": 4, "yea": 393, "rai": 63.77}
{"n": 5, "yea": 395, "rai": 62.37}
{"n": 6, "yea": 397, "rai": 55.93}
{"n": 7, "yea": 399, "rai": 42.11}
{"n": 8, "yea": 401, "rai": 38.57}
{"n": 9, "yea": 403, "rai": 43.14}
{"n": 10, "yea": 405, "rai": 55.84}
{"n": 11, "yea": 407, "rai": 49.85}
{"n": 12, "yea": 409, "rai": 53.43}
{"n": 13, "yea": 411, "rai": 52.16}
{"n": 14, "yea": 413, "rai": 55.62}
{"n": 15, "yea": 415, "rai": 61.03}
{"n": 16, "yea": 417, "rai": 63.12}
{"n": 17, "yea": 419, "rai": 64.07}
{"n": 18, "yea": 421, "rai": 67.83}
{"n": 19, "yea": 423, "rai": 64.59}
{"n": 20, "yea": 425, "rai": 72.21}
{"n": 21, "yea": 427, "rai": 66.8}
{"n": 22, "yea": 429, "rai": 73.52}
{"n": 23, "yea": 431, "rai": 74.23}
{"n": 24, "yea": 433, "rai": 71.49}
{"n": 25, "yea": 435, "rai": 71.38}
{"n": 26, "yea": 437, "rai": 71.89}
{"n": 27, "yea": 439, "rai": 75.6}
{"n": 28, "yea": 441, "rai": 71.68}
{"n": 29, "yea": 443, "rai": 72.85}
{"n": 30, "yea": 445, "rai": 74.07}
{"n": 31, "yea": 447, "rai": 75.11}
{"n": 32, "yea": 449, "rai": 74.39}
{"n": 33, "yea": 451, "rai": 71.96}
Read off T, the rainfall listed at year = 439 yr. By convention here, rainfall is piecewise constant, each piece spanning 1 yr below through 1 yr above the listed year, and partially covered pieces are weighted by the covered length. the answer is 75.6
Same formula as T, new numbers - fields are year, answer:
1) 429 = 73.52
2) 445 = 74.07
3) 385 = 74.7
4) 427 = 66.8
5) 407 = 49.85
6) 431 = 74.23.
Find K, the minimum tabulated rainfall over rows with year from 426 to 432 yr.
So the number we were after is 66.8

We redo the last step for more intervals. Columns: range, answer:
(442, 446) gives 72.85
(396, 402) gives 38.57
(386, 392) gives 67.49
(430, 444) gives 71.38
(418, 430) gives 64.07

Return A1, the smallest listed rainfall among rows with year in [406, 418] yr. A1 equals 49.85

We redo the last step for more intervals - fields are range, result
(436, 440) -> 71.89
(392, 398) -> 55.93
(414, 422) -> 61.03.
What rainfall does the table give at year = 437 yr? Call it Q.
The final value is 71.89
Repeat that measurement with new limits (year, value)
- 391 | 67.49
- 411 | 52.16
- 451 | 71.96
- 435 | 71.38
